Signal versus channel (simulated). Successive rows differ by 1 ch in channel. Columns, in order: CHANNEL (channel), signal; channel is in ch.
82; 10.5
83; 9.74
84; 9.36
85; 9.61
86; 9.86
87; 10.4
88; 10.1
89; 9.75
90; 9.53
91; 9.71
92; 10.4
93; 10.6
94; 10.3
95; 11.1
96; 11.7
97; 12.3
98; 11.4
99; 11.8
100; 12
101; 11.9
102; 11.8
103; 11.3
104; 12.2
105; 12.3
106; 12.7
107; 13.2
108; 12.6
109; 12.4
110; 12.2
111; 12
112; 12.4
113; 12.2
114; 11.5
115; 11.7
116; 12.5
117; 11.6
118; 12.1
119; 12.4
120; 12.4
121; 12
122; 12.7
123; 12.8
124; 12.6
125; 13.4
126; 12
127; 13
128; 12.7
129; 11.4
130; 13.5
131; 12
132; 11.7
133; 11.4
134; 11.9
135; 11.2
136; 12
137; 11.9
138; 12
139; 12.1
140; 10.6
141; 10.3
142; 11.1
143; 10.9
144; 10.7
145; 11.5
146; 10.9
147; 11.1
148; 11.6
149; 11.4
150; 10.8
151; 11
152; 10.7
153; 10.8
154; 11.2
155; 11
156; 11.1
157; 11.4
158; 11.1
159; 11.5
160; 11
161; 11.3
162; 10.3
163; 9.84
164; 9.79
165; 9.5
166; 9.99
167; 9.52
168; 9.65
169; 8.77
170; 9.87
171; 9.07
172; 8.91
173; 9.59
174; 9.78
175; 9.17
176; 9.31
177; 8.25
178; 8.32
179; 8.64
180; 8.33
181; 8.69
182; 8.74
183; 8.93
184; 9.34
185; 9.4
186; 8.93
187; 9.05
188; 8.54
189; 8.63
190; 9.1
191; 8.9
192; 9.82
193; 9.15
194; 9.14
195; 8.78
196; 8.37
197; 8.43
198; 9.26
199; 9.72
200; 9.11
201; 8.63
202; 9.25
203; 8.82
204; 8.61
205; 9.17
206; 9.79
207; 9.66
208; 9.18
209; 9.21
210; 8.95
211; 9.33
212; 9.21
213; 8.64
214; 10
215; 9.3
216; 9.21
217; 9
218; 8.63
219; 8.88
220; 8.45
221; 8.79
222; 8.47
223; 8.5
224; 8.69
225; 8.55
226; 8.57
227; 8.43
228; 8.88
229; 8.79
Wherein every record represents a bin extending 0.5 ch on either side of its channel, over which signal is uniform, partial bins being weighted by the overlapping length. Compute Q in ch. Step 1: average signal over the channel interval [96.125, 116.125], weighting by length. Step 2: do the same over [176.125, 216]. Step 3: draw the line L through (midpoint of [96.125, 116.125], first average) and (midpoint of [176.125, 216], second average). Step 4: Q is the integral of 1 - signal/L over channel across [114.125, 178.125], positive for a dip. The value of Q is -1.9 ch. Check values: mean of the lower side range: 12.1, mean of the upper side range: 9.01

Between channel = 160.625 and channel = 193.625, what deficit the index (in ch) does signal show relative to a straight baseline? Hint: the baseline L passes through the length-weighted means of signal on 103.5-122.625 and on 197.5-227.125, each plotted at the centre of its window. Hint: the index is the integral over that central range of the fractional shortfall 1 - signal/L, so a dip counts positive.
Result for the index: 3.0 ch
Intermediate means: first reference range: 12.3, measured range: 9.24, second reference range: 9.01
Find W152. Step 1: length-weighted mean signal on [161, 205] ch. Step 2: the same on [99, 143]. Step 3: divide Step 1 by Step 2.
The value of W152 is 0.8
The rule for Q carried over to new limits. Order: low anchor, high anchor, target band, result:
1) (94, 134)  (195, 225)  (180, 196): 1.23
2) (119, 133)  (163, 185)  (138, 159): -0.40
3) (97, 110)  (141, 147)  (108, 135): -1.44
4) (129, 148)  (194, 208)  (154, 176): 0.76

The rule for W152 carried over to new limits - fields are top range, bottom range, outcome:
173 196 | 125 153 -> 0.77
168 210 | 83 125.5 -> 0.78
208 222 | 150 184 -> 0.92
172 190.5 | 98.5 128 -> 0.73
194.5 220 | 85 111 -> 0.80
